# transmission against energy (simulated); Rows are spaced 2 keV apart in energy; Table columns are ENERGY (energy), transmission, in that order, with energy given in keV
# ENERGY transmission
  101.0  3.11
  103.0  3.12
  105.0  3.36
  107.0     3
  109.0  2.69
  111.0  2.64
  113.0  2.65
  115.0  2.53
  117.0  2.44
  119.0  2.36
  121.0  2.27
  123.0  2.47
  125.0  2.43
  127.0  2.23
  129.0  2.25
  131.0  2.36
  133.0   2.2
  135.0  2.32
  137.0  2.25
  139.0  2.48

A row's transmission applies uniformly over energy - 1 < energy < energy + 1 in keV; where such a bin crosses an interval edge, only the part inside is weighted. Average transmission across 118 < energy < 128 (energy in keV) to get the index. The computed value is 2.35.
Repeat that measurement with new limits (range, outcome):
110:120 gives 2.52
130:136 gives 2.29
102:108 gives 3.16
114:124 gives 2.41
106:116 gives 2.7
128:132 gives 2.3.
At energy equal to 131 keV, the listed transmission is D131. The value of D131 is 2.36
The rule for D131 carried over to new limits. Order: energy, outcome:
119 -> 2.36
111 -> 2.64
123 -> 2.47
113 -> 2.65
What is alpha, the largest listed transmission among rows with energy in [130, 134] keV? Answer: 2.36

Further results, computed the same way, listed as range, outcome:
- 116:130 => 2.47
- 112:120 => 2.65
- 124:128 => 2.43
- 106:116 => 3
